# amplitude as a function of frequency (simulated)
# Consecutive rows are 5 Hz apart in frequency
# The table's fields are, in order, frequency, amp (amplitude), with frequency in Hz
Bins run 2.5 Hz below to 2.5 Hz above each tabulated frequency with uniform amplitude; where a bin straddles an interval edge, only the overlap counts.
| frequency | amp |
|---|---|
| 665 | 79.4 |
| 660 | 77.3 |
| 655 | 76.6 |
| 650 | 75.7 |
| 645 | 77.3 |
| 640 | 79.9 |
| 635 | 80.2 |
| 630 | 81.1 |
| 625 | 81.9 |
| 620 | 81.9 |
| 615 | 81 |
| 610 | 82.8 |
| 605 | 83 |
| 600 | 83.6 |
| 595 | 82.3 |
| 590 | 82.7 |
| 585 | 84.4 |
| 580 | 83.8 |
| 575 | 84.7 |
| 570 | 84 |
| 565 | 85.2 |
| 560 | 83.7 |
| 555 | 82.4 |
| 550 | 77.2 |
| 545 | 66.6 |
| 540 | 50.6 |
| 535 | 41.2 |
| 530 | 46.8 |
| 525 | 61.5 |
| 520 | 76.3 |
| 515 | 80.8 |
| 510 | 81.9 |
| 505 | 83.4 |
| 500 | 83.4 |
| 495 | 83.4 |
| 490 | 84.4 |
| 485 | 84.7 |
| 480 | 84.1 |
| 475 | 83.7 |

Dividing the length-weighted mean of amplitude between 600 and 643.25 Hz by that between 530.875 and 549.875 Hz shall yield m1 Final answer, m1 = 1.47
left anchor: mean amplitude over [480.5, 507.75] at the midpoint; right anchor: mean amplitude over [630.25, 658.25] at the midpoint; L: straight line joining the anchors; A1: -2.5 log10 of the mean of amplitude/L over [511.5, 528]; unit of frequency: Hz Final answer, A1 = 0.14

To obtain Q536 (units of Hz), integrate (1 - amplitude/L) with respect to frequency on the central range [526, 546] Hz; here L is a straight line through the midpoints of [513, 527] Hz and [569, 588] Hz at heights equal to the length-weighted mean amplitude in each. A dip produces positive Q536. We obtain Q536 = 6.6 Hz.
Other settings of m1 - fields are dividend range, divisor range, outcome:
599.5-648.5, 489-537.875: 1.13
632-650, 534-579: 1.06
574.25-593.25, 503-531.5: 1.16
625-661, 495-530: 1.03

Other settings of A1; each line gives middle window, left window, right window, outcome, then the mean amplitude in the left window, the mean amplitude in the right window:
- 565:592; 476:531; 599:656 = -0.06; 78.3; 80.4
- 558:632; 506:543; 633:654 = -0.15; 63.6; 78.1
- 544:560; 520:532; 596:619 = -0.16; 59.1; 82.5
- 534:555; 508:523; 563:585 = 0.28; 79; 84.4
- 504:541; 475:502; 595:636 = 0.27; 84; 82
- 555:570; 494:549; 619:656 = -0.16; 68.5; 79.3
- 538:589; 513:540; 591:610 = -0.10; 60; 82.9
